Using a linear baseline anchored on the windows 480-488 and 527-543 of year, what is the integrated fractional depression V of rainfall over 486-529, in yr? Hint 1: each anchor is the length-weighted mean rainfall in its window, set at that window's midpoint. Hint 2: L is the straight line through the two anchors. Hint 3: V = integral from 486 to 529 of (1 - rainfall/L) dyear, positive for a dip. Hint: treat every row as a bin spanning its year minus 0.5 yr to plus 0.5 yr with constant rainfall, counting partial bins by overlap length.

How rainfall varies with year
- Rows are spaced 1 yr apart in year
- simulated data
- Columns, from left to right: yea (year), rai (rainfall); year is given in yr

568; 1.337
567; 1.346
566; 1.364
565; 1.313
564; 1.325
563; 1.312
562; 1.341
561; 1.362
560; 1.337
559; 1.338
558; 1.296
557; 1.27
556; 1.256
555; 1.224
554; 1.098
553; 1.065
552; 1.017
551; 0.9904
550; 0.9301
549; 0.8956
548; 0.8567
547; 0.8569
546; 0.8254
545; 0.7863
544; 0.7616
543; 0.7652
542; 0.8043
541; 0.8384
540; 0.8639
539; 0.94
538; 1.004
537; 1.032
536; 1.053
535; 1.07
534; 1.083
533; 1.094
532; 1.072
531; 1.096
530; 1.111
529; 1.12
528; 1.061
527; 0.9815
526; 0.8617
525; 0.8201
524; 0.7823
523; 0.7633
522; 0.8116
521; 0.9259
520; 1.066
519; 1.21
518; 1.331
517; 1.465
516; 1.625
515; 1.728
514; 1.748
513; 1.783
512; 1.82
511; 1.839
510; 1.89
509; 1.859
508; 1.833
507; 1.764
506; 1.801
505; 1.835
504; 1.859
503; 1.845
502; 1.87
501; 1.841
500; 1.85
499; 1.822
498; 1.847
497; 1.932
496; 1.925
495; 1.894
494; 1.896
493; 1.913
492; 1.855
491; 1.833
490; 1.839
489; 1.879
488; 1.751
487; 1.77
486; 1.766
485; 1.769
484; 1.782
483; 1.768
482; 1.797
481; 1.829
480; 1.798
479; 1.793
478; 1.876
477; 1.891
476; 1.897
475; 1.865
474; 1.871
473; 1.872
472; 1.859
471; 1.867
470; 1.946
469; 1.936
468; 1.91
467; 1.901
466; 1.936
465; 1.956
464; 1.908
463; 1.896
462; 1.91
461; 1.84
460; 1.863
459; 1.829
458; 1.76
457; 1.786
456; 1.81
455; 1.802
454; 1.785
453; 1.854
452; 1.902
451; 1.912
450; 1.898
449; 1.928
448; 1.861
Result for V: -4.5 yr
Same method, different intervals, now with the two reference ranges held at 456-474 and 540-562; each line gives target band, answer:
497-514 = -4.11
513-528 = 1.92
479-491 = -0.83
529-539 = 1.12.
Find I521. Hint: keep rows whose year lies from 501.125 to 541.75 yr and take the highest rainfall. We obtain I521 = 1.89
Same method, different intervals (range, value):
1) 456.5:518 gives 1.956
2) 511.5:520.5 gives 1.82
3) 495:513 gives 1.932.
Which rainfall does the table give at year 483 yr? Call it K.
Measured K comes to 1.768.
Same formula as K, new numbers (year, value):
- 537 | 1.032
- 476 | 1.897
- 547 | 0.8569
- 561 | 1.362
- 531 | 1.096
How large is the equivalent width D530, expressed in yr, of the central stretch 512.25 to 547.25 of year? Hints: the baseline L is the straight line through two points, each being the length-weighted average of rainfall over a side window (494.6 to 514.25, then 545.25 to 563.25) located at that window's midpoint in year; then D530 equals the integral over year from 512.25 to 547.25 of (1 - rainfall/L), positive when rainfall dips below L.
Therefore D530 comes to 9.9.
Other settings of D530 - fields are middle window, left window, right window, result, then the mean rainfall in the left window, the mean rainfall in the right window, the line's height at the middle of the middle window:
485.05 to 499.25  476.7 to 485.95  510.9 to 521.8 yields -1.2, 1.81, 1.47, 1.7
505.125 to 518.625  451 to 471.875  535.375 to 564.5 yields -3.1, 1.87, 1.05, 1.4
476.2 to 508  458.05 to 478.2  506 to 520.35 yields -1.3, 1.89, 1.65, 1.76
